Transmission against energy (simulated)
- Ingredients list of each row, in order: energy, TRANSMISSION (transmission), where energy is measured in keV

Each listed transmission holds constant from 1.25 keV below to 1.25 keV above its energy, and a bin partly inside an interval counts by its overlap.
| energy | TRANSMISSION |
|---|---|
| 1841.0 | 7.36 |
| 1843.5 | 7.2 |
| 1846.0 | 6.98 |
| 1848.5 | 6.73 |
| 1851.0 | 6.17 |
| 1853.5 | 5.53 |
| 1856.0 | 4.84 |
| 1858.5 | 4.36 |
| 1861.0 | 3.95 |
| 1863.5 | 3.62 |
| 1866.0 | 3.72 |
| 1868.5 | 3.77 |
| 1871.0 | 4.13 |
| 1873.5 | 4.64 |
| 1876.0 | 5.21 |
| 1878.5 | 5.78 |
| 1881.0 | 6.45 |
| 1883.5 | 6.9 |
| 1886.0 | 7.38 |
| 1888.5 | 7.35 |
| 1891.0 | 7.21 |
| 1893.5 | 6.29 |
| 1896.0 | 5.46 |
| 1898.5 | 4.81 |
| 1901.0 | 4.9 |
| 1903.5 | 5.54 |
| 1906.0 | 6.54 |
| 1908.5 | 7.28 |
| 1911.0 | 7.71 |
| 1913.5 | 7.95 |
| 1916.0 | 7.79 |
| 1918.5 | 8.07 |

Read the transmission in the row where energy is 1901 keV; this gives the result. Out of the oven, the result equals 4.9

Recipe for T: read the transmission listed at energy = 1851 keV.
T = 6.17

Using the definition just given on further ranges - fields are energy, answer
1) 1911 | 7.71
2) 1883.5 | 6.9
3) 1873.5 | 4.64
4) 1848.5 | 6.73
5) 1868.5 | 3.77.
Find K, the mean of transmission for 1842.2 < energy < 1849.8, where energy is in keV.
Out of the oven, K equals 6.97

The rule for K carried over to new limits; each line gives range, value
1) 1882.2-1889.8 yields 7.21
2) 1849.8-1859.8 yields 5.21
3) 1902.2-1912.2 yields 6.75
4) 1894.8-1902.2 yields 5.06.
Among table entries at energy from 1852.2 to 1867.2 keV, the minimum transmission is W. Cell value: 3.62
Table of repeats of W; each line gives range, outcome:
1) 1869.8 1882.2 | 4.13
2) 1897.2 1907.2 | 4.81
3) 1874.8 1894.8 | 5.21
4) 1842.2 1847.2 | 6.98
